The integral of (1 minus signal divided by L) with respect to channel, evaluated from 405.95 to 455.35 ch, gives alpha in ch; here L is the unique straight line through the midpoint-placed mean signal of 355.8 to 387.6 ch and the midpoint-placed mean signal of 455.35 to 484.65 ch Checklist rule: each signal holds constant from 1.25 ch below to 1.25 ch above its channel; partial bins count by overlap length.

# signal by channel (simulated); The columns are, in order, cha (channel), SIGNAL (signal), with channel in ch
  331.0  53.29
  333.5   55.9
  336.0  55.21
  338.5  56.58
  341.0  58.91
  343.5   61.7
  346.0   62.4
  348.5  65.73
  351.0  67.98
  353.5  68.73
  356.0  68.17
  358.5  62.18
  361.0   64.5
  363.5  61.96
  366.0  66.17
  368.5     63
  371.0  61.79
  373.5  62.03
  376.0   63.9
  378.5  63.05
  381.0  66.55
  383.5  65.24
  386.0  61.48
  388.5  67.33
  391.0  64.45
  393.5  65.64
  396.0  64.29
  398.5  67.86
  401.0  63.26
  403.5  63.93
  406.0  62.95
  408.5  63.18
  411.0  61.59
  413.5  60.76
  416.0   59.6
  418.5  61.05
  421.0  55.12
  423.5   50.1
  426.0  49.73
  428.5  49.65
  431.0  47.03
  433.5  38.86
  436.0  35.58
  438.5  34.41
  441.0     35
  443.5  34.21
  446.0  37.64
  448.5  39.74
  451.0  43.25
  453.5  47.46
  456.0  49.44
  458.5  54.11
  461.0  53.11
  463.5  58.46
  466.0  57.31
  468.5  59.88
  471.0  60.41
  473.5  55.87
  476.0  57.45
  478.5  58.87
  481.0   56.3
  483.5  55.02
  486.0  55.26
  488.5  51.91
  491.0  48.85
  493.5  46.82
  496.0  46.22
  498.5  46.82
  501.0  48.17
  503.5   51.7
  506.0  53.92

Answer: 9.6 ch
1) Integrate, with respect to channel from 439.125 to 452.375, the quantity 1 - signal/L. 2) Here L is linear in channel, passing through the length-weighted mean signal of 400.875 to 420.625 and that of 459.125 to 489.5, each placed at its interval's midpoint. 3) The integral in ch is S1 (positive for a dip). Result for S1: 4.7 ch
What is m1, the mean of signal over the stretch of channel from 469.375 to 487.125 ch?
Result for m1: 57.1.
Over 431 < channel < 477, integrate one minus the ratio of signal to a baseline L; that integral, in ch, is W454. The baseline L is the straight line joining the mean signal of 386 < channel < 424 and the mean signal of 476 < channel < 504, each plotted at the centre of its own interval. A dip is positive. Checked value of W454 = 7.1 ch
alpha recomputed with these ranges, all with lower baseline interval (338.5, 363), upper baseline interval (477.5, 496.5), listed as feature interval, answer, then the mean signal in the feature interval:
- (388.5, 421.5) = -1.9 ch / 62.9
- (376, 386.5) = -0.5 ch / 64.2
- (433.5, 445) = 4.3 ch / 35.3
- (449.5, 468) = 1.0 ch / 52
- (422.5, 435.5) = 2.5 ch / 46.4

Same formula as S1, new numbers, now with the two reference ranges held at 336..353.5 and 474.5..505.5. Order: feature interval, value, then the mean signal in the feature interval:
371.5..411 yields -3.5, 64.2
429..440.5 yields 3.4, 39.4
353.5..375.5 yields -1.2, 64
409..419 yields -0.6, 60.9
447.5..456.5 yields 1.6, 44.7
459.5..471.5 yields -0.9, 57.6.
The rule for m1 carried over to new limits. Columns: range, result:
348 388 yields 64.6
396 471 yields 51.9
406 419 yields 61.4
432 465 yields 43.3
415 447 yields 45.2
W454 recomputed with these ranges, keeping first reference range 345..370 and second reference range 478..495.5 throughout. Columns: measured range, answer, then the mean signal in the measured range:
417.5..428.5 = 1.03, 53.3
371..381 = 0.00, 63.3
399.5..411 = -0.52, 63.2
